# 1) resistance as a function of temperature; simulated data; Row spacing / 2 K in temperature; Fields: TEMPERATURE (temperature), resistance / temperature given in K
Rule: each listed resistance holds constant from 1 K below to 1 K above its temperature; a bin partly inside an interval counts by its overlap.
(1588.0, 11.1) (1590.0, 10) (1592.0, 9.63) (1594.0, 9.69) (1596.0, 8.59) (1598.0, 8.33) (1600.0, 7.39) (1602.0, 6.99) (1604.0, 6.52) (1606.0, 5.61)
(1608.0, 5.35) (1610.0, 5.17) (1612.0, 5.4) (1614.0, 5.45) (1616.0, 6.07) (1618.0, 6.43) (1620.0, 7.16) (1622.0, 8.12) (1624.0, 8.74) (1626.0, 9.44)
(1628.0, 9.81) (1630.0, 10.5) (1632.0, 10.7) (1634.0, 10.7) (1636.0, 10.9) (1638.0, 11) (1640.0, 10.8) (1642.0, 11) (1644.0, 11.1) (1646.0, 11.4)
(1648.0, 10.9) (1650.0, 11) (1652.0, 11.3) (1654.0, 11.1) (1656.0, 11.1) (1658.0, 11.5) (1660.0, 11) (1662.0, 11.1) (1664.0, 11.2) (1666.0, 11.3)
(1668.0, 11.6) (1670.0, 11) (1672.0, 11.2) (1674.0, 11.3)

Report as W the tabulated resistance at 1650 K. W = 11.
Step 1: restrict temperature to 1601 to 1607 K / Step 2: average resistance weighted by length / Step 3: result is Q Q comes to 6.37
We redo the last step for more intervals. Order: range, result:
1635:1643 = 10.9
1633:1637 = 10.8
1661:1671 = 11.2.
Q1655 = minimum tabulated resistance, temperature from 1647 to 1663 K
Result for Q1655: 10.9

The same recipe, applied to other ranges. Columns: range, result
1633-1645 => 10.7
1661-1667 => 11.1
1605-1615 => 5.17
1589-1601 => 7.39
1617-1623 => 6.43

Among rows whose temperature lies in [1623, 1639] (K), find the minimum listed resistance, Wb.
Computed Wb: 8.74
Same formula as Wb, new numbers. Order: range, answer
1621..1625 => 8.12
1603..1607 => 5.61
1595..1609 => 5.35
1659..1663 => 11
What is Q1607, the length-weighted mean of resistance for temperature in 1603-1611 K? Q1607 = 5.66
